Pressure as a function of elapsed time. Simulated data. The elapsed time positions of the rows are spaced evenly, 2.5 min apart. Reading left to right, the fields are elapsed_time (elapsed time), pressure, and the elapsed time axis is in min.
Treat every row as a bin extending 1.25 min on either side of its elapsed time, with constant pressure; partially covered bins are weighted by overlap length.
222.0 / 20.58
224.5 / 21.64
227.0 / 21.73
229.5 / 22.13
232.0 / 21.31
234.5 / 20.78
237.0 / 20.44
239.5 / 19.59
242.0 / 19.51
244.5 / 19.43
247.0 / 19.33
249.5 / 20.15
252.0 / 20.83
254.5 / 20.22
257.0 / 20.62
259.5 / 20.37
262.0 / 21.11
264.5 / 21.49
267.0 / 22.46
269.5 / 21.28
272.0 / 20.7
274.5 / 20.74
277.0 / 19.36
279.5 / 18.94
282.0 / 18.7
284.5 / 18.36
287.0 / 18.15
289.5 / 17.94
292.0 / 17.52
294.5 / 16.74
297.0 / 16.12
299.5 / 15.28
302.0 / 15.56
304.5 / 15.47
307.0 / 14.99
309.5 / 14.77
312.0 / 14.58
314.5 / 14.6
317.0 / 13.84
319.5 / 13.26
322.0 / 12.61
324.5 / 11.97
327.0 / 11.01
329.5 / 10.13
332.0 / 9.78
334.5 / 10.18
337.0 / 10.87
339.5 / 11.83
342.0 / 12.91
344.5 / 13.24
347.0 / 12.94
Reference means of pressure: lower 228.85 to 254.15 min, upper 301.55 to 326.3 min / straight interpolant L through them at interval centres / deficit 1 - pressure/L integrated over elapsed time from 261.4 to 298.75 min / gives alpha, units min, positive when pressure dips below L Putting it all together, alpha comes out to -4.9 min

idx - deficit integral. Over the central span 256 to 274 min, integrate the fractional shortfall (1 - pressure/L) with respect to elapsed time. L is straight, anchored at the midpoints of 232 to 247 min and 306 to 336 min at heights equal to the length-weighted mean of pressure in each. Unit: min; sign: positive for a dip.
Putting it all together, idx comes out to -3.5 min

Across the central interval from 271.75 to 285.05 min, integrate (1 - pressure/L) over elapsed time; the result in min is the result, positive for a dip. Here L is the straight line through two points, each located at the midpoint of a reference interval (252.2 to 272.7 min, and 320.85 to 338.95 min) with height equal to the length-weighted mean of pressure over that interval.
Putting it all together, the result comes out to -0.6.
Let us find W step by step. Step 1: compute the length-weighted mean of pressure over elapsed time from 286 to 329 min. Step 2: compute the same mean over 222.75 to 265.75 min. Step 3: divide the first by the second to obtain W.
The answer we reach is 0.72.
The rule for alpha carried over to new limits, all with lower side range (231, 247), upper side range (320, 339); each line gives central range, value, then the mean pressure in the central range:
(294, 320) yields -3.3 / 15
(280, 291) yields -2.0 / 18.3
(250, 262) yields -1.4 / 20.6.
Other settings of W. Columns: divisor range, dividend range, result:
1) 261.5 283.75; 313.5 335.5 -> 0.58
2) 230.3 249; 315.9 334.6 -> 0.58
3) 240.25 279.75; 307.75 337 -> 0.61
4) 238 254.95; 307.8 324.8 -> 0.69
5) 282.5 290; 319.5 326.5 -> 0.68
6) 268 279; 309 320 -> 0.70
